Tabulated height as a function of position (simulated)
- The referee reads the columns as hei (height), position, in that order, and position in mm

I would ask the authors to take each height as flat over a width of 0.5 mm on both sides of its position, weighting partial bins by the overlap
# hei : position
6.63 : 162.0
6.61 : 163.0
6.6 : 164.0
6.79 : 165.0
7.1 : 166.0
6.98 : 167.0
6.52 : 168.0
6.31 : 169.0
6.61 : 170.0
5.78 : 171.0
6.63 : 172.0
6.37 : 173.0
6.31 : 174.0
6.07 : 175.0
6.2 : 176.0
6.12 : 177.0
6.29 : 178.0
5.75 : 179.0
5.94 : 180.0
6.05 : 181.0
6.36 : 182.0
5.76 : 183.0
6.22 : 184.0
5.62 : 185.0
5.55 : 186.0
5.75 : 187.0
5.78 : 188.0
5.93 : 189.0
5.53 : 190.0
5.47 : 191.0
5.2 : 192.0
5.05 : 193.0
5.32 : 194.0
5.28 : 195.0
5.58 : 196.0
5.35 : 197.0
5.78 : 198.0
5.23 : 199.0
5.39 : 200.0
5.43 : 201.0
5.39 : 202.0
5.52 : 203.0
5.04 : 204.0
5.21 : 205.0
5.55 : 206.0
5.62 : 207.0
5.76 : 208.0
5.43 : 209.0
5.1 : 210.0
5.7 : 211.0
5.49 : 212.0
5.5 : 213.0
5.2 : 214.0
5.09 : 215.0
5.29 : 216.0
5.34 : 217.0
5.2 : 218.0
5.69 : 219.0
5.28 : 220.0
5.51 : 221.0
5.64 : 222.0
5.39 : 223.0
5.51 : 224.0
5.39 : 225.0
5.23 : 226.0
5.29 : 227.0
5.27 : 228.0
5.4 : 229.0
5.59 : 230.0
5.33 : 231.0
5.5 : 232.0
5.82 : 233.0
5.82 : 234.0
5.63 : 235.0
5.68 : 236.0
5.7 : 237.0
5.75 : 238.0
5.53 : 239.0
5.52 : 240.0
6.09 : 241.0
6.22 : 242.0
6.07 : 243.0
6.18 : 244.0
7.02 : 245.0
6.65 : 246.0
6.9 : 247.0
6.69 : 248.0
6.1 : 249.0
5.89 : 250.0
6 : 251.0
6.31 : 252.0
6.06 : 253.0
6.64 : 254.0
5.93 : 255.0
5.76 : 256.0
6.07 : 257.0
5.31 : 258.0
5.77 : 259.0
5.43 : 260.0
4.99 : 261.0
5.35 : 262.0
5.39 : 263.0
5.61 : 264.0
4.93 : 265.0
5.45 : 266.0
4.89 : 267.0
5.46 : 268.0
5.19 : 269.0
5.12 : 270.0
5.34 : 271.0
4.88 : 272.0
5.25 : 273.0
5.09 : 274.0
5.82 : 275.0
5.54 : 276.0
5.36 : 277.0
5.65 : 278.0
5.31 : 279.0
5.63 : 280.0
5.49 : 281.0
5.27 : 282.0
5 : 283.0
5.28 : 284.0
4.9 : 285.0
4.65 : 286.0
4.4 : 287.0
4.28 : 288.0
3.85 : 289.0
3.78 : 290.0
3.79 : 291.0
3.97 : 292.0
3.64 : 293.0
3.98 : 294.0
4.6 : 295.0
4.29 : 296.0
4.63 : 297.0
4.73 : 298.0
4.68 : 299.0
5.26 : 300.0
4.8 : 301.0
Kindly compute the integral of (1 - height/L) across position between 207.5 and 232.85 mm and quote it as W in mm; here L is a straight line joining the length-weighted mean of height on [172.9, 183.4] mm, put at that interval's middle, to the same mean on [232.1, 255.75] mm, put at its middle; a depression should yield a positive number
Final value 2.8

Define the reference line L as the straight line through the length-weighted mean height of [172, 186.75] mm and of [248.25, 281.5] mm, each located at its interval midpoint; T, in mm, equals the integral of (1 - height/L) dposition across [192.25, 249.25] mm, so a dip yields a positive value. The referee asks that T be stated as 2.1 mm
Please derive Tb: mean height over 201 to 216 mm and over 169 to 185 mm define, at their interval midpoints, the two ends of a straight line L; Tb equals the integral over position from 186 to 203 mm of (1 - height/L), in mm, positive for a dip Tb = 0.78 mm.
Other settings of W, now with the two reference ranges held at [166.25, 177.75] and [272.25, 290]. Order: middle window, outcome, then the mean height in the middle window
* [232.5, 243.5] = -0.4 mm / 5.8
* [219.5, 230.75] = 0.6 mm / 5.41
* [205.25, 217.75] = 1.0 mm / 5.41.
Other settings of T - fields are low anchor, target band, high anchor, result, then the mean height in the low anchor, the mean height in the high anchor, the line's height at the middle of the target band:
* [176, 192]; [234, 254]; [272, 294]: -3.34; 5.86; 4.84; 5.24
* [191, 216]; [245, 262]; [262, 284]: -2.24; 5.38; 5.32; 5.34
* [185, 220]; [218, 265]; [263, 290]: -4.45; 5.43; 5.12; 5.27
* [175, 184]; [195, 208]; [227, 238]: 0.95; 6.07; 5.57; 5.86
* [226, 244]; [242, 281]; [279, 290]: -3.61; 5.66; 4.84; 5.22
